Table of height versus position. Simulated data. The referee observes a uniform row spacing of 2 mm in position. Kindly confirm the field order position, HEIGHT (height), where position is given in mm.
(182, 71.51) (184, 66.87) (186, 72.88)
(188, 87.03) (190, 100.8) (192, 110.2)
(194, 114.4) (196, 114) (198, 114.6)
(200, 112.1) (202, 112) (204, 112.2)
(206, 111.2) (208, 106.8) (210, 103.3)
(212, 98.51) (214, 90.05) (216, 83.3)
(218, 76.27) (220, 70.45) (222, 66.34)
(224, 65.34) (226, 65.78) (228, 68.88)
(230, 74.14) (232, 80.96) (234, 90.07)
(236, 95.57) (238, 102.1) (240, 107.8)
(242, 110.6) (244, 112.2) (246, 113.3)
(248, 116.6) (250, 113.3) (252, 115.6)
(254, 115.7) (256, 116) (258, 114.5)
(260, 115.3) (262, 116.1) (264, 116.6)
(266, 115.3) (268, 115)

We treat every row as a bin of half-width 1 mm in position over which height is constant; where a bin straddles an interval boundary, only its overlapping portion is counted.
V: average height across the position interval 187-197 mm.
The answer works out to 105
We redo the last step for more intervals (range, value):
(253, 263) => 116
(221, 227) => 65.8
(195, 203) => 113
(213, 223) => 77.3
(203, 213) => 106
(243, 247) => 113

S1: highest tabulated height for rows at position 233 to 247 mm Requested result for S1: 113.3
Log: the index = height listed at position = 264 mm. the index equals 116.6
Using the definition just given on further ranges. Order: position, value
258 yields 114.5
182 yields 71.51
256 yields 116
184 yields 66.87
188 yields 87.03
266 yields 115.3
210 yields 103.3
